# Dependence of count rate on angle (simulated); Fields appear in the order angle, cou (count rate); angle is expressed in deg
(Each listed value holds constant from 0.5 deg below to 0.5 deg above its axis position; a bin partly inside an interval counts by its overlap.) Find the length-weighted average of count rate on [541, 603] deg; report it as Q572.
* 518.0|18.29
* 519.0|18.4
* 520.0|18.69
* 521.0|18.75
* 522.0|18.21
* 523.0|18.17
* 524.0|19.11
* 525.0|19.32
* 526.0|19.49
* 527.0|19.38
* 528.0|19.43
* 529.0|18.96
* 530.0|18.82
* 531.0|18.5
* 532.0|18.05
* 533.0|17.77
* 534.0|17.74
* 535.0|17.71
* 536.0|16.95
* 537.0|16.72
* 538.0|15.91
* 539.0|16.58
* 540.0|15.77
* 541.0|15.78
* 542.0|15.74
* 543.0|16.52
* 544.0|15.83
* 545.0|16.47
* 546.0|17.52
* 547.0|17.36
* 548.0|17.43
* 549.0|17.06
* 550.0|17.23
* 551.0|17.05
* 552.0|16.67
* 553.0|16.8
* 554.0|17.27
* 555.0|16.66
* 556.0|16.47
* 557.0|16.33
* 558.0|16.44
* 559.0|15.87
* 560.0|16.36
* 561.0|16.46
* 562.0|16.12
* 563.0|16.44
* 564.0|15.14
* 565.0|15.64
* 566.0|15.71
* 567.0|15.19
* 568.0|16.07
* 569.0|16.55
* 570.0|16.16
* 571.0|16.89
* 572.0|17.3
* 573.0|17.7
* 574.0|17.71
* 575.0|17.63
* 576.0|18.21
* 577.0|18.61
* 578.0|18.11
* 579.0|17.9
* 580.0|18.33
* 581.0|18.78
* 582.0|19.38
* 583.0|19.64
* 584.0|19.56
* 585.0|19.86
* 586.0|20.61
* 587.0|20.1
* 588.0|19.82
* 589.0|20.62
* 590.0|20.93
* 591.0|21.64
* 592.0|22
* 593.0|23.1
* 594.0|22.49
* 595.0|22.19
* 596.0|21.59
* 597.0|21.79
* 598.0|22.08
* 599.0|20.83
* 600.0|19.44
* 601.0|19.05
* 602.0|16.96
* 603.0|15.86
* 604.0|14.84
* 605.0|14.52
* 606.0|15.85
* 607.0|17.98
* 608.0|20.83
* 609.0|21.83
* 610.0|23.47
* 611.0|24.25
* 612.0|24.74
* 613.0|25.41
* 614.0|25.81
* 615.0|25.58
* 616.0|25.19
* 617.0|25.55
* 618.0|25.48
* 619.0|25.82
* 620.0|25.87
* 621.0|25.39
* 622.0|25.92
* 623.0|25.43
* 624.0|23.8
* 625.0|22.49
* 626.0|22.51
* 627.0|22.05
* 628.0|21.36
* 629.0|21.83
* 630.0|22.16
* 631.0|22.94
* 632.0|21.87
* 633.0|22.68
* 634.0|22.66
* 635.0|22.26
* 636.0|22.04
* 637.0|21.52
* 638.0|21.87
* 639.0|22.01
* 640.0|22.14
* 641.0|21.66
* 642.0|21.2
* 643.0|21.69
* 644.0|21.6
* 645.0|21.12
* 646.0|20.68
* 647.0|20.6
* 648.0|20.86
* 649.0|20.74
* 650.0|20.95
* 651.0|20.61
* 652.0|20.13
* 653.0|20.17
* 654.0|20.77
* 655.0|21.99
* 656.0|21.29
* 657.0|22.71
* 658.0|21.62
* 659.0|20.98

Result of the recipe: 18.1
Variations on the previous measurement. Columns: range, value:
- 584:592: 20.5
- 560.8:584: 17.3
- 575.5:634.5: 21.5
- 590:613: 20.5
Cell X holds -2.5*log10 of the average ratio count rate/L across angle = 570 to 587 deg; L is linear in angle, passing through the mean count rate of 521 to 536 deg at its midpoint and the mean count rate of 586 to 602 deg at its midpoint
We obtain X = 0.110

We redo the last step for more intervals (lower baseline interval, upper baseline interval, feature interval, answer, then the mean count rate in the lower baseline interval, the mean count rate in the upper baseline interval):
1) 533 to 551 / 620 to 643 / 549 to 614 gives 0.04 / 16.8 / 22.7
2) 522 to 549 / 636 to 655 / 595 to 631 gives -0.10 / 17.6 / 21.2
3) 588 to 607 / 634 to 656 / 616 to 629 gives -0.18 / 19.7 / 21.3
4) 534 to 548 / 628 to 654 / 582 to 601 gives -0.10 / 16.6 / 21.5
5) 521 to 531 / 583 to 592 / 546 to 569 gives 0.19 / 19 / 20.4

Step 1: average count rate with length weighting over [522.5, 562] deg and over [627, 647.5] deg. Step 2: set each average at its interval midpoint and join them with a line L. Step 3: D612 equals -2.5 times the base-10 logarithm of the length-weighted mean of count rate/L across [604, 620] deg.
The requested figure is -0.10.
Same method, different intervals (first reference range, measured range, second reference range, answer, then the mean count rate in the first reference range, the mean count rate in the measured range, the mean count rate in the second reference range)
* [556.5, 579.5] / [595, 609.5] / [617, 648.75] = 0.050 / 16.7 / 18.9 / 22.7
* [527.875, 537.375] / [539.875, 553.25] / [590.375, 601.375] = 0.130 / 18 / 16.7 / 21.5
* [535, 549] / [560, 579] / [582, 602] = 0.129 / 16.6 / 16.8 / 20.8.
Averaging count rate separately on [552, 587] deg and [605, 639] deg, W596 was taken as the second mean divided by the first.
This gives 1.33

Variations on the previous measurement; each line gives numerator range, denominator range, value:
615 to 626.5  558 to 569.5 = 1.56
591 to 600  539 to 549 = 1.32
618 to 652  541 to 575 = 1.35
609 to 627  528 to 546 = 1.44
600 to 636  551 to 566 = 1.36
